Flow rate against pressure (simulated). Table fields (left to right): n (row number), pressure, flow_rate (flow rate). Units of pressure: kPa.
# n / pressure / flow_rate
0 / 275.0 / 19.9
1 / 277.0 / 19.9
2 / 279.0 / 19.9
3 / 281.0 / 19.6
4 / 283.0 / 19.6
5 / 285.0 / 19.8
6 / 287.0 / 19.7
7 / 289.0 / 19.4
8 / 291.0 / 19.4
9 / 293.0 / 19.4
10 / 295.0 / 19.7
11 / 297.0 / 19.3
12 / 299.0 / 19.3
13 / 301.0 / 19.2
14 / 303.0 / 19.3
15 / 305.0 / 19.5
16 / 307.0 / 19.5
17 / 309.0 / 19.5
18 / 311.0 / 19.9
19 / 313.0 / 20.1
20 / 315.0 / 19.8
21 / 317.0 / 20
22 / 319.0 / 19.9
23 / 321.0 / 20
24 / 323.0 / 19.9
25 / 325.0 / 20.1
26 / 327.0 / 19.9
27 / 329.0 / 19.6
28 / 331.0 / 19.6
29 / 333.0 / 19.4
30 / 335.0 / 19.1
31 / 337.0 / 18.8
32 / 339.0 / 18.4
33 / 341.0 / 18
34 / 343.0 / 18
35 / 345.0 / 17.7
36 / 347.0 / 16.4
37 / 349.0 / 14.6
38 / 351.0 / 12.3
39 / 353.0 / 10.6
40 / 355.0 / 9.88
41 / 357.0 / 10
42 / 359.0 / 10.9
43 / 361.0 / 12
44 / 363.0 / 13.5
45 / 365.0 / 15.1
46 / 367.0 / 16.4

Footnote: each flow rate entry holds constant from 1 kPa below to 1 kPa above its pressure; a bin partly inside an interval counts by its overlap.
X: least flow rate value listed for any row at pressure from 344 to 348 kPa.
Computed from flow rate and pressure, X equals 16.4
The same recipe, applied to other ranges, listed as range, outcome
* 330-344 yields 18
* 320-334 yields 19.4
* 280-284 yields 19.6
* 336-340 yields 18.4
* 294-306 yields 19.2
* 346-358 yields 9.88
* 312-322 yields 19.8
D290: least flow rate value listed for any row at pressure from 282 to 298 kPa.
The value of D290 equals 19.3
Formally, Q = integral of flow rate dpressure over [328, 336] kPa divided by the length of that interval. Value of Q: 19.4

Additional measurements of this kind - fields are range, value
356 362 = 11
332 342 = 18.7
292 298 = 19.5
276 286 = 19.8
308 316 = 19.8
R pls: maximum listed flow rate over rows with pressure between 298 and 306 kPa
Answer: 19.5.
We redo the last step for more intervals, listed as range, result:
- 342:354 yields 18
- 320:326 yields 20.1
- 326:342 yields 19.9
